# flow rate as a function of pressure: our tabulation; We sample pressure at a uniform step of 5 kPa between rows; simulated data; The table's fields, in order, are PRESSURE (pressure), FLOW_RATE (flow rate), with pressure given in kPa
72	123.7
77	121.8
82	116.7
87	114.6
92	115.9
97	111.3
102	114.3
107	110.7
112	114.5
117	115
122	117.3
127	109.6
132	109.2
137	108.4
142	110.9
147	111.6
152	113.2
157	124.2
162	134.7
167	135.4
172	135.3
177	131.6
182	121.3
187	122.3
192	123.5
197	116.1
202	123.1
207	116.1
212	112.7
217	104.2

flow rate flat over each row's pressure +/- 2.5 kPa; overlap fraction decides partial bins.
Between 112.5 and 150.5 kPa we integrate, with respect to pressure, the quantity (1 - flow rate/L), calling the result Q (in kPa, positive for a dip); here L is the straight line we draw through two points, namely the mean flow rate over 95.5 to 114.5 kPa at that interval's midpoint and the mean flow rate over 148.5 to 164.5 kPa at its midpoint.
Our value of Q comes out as 2.0 kPa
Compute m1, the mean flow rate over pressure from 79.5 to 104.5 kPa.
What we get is 115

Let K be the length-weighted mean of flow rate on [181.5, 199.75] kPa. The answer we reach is 121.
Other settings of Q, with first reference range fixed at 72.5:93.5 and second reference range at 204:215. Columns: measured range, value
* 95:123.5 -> 0.8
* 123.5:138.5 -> 0.9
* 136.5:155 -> 0.7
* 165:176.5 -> -1.9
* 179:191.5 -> -0.8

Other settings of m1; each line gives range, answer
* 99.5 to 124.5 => 114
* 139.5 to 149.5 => 111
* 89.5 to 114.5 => 113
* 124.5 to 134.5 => 109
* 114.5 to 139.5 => 112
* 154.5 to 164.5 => 129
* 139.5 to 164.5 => 119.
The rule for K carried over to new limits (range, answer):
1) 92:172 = 117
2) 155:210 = 126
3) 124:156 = 111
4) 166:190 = 129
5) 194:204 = 120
